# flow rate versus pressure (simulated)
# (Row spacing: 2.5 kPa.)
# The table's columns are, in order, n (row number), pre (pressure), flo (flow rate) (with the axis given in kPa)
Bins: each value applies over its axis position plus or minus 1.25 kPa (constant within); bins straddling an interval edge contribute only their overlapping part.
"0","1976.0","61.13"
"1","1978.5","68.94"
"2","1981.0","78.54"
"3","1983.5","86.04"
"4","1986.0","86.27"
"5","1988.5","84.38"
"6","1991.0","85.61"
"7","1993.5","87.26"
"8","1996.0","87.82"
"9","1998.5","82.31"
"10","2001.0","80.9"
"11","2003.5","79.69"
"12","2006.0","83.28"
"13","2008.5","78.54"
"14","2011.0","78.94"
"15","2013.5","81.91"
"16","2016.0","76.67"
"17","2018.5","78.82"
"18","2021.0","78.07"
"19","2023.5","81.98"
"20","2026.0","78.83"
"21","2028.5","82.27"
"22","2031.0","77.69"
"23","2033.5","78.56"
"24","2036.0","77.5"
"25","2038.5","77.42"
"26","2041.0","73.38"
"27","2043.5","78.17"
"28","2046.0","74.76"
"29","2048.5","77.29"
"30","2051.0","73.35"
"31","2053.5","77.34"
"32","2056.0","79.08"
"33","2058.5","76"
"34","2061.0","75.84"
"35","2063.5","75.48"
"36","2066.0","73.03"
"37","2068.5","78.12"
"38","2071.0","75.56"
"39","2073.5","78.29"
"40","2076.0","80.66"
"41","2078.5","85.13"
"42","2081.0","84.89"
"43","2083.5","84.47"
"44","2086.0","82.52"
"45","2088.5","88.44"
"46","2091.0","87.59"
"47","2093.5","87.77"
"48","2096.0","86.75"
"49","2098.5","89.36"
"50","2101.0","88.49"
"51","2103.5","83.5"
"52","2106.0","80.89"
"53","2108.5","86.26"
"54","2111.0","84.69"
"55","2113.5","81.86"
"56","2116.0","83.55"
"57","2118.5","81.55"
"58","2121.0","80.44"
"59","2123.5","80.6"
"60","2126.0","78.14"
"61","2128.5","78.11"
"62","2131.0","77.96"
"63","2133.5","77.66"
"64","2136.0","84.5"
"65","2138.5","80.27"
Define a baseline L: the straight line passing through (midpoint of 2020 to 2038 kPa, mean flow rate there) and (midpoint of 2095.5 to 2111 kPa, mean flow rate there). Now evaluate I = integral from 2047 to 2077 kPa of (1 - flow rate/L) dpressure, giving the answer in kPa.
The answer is 2.01 kPa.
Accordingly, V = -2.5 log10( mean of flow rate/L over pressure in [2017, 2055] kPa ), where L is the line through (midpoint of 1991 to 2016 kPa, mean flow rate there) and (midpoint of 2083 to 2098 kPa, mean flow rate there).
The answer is 0.08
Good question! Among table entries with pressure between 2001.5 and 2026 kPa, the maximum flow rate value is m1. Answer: 83.28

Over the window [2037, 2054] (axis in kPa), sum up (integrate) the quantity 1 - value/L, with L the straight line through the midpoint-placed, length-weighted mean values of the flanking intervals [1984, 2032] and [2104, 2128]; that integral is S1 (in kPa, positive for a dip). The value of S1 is 1.2 kPa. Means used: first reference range 81.7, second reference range 81.9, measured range 75.9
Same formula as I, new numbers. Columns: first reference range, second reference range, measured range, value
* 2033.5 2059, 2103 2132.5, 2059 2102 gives -1.9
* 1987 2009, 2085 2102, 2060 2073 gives 1.6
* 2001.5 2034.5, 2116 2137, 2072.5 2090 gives -0.8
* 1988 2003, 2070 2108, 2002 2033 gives 1.7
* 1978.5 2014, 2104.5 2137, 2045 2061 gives 1.1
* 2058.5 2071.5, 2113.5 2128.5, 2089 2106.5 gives -1.8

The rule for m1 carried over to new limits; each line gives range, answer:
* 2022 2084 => 85.13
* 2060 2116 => 89.36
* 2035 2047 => 78.17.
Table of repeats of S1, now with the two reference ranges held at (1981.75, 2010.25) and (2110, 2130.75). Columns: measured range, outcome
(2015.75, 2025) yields 0.44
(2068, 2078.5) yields 0.38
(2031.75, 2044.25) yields 0.87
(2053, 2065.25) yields 0.85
